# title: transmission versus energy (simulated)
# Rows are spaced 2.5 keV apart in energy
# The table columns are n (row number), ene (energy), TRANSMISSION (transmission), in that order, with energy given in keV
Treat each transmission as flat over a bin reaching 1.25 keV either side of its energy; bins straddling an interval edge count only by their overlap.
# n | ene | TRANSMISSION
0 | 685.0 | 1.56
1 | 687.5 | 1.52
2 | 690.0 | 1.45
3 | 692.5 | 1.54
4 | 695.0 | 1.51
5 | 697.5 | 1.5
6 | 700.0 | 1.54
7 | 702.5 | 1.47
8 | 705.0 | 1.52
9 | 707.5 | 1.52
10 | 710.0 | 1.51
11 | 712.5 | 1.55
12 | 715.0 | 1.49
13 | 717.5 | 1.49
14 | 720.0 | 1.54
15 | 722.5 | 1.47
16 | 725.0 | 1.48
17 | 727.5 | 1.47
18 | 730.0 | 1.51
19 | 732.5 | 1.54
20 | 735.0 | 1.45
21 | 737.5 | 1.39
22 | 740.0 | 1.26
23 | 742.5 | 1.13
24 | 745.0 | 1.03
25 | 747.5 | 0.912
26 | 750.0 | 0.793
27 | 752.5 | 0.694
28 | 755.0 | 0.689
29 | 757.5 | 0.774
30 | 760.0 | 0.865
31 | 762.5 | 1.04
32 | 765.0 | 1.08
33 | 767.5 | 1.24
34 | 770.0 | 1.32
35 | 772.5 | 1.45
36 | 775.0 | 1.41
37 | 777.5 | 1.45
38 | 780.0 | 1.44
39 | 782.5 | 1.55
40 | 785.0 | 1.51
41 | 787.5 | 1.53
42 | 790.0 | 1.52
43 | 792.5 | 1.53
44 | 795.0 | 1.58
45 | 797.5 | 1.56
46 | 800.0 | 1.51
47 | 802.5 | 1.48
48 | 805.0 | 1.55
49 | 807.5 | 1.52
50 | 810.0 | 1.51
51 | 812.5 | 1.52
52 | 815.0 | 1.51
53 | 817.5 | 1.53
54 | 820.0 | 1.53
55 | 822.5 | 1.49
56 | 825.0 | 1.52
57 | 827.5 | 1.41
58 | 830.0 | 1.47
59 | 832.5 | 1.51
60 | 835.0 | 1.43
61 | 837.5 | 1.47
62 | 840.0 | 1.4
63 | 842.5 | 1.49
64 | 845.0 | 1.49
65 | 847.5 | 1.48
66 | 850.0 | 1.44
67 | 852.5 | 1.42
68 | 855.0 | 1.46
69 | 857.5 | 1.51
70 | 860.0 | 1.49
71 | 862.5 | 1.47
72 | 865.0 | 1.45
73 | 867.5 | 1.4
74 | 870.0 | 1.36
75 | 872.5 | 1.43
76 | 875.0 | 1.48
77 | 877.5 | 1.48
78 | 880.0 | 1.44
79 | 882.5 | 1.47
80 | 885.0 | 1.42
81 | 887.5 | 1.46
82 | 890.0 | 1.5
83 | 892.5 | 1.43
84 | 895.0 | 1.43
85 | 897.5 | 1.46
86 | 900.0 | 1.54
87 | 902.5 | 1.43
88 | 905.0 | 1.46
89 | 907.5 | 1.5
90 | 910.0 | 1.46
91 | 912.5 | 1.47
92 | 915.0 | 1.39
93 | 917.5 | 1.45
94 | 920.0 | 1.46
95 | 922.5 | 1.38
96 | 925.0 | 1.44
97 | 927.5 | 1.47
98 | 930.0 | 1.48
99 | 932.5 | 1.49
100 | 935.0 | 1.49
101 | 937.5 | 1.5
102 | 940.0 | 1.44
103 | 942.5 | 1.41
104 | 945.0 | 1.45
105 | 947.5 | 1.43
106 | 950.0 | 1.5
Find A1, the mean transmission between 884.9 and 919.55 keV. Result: 1.46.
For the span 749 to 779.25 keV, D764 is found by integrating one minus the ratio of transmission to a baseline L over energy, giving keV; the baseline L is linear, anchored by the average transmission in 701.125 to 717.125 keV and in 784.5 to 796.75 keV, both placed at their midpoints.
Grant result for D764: 9.0 keV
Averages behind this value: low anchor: 1.51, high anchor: 1.54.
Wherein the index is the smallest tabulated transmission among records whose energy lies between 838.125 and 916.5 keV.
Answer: 1.36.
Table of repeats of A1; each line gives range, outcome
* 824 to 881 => 1.46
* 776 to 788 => 1.49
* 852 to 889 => 1.45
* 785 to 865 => 1.49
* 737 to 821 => 1.3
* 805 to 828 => 1.51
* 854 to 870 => 1.46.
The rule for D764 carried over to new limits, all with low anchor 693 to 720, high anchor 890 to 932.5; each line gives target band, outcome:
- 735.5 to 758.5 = 8.0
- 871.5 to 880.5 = 0.0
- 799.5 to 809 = -0.2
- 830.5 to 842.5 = 0.2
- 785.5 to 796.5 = -0.4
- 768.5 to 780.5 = 0.7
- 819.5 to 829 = 0.0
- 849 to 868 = 0.2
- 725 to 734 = 0.0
